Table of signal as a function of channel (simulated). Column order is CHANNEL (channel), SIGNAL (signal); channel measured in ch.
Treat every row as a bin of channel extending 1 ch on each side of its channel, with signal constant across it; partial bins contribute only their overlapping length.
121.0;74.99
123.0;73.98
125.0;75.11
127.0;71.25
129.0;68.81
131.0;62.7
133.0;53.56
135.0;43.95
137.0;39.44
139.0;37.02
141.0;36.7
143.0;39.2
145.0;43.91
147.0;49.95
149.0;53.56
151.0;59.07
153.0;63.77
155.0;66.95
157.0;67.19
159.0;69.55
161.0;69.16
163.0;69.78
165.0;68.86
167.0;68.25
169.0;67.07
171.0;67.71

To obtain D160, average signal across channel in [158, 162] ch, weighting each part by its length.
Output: 69.4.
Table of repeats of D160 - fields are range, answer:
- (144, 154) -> 54.1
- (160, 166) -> 69.3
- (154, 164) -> 68.5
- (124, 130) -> 71.7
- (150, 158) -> 64.2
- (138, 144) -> 37.6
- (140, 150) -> 44.7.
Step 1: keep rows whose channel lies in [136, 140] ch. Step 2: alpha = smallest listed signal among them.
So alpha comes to 37.02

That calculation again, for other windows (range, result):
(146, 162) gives 49.95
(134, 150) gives 36.7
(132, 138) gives 39.44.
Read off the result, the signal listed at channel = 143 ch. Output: 39.2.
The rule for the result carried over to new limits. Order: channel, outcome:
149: 53.56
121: 74.99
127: 71.25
